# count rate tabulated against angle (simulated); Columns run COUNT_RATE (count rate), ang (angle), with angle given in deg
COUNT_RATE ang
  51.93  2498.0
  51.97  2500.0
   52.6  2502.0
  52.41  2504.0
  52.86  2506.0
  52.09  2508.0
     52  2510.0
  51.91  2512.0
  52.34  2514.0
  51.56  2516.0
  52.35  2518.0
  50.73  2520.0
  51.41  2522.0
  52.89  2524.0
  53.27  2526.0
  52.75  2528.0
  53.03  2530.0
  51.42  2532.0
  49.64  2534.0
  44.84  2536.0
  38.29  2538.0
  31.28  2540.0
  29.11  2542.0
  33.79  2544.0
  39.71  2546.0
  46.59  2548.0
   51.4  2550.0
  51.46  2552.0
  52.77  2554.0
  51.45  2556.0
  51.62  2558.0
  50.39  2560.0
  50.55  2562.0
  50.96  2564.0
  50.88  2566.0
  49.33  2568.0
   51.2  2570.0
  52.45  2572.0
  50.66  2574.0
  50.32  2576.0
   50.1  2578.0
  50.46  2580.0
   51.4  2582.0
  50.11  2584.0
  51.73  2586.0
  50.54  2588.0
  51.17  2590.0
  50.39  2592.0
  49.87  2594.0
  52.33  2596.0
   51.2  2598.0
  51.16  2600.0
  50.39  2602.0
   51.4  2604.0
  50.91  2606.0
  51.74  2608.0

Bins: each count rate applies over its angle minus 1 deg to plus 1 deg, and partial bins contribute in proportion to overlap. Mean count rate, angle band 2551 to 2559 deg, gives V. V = 51.8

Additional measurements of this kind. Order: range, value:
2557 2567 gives 50.9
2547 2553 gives 49.8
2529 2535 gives 51.4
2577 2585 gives 50.5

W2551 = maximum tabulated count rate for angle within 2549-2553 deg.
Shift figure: 51.46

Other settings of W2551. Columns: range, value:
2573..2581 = 50.66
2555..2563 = 51.62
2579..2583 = 51.4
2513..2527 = 53.27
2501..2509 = 52.86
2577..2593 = 51.73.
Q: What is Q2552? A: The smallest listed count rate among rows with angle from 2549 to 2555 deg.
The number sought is 51.4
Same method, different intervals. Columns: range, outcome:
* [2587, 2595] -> 49.87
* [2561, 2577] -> 49.33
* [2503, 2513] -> 51.91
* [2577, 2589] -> 50.1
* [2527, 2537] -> 44.84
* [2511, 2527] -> 50.73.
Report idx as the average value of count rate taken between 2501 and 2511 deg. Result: 52.4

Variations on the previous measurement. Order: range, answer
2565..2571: 50.5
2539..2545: 31.4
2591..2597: 50.9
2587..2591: 50.9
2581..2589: 50.9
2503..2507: 52.6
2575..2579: 50.2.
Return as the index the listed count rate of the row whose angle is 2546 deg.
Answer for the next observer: 39.71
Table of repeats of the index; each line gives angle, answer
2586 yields 51.73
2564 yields 50.96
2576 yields 50.32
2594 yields 49.87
